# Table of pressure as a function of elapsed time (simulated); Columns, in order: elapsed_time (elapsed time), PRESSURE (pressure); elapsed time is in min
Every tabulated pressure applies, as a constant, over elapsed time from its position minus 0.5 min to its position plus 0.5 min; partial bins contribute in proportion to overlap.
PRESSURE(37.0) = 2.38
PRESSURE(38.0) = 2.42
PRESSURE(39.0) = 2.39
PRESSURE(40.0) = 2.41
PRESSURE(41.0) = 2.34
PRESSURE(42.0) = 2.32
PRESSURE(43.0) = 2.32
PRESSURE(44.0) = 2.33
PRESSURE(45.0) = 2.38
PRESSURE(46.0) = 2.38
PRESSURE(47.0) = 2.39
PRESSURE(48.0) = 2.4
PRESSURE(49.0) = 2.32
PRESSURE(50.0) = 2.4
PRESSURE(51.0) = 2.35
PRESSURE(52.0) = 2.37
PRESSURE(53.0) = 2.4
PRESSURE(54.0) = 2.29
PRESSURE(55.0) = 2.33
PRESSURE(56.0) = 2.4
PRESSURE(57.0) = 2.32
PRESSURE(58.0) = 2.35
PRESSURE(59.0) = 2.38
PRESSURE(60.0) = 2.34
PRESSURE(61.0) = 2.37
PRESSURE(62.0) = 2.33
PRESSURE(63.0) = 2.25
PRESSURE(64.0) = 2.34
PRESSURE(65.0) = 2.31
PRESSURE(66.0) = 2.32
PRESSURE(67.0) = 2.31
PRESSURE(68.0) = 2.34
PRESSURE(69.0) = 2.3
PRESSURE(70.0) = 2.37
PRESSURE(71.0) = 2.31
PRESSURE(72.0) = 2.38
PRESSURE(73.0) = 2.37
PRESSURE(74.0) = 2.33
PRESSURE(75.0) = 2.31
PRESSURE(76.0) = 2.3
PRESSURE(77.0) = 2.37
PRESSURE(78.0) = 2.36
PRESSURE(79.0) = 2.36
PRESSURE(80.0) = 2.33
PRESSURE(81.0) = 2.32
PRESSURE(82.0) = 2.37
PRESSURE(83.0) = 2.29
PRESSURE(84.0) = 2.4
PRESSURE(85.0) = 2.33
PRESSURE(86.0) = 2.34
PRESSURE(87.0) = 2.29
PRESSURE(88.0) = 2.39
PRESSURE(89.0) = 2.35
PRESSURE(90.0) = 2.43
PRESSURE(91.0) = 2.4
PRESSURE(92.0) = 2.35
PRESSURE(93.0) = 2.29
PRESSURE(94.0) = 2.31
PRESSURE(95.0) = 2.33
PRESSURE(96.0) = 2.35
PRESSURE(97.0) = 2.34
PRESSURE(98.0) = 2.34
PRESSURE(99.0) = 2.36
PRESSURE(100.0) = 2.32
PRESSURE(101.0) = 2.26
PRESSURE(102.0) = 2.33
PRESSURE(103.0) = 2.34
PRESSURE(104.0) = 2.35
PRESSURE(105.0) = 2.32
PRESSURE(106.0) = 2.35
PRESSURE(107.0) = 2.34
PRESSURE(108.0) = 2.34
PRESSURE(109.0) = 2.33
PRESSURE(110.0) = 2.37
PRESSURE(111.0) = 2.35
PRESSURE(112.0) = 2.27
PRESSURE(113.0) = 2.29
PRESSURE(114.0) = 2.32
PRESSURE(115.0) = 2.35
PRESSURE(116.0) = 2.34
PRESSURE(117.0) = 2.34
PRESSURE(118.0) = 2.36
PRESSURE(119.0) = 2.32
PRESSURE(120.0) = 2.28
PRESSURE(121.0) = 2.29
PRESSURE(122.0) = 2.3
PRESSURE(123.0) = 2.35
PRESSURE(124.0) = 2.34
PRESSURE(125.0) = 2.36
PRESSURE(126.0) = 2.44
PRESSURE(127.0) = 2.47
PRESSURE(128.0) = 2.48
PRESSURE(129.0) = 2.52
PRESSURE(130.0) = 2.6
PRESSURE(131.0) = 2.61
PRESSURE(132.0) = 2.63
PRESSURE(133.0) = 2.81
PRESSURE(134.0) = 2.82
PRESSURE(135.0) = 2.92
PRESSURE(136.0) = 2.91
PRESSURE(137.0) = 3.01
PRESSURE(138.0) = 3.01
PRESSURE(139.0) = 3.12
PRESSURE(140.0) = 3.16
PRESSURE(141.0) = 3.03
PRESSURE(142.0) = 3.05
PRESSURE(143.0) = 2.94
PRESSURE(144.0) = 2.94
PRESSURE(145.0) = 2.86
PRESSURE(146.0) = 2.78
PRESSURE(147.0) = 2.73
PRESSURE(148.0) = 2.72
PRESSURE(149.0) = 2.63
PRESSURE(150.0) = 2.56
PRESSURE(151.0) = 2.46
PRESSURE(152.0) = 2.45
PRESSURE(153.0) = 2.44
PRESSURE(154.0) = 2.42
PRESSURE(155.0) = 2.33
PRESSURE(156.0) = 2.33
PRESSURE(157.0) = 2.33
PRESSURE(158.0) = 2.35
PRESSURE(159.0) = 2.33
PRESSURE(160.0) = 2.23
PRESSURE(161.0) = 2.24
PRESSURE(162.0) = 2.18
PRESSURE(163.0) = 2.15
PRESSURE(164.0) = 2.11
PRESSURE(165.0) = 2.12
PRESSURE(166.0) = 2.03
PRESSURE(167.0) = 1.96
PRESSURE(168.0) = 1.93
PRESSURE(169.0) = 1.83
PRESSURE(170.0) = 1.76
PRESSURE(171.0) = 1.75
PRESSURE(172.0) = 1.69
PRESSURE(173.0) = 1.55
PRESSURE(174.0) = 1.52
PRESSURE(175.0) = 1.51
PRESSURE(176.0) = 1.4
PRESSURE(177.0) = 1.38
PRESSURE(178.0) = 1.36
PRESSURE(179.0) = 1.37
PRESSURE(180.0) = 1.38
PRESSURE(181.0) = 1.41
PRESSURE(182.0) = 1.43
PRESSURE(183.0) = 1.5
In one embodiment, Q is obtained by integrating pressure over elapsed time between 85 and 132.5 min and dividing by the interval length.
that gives 2.36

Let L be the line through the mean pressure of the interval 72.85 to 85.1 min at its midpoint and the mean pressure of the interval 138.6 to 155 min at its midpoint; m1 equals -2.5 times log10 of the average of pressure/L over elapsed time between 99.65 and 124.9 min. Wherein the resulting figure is 0.096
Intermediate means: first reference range 2.34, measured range 2.33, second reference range 2.75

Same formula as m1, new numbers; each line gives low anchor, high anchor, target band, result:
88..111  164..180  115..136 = -0.18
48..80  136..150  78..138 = 0.11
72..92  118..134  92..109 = 0.03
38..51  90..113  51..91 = 0.00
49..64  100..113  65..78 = 0.00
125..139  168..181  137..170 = -0.17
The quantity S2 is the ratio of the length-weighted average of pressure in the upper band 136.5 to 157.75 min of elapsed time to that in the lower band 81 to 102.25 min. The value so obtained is 1.16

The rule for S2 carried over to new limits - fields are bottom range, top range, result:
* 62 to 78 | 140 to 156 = 1.16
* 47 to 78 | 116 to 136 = 1.06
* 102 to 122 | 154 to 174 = 0.88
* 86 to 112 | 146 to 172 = 0.96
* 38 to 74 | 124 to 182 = 0.99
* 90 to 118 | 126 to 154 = 1.18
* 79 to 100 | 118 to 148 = 1.15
